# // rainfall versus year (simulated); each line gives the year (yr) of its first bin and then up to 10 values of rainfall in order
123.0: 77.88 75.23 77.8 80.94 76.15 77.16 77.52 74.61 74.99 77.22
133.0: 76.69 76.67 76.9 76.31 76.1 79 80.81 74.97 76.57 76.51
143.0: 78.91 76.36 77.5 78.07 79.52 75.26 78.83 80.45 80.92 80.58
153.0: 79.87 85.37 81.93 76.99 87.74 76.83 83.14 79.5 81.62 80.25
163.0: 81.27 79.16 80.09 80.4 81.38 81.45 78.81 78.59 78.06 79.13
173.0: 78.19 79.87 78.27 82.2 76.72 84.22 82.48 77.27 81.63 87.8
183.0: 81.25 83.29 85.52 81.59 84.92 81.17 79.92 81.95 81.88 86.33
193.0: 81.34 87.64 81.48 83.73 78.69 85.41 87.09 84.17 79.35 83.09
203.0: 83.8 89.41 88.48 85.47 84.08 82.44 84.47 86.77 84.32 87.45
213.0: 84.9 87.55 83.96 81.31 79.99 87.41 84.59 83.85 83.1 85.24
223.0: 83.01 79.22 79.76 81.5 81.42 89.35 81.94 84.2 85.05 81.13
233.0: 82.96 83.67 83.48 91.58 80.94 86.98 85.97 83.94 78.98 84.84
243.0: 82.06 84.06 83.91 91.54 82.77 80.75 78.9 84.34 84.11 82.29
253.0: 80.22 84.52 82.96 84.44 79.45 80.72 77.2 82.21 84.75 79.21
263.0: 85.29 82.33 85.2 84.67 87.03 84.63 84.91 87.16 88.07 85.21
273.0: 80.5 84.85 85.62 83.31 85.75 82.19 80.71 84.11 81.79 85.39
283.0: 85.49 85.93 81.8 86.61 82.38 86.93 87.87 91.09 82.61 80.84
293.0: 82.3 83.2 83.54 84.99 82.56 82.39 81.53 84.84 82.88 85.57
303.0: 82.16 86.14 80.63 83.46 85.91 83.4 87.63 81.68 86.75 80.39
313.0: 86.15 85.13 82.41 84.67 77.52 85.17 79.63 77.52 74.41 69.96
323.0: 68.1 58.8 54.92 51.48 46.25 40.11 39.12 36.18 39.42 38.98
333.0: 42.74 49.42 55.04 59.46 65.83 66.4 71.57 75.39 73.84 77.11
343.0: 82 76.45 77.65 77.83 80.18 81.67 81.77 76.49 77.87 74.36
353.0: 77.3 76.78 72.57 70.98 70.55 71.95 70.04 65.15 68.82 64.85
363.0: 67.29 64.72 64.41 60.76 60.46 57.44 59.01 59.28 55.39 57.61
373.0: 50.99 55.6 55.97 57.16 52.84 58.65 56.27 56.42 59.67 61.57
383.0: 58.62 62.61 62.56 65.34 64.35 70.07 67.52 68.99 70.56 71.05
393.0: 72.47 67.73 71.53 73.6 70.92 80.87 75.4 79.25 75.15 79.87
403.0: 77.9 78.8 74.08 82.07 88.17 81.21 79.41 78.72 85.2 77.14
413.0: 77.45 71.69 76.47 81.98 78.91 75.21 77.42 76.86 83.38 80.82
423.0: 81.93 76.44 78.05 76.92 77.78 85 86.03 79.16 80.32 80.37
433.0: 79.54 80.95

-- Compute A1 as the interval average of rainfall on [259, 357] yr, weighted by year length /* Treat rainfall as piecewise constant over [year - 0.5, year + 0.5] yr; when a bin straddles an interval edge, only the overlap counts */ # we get 76.8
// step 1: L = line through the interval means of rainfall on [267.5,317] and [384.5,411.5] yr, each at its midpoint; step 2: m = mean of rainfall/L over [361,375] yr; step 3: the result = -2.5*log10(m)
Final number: 0.27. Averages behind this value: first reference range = 84.1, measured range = 60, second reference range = 74.5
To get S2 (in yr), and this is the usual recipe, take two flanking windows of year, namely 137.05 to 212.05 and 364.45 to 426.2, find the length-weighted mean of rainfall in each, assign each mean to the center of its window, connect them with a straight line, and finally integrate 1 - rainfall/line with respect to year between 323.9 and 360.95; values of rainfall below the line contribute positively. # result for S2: 3.9 yr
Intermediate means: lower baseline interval 81.4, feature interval 65.1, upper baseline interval 70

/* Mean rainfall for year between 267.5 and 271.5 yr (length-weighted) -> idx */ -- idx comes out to 86.2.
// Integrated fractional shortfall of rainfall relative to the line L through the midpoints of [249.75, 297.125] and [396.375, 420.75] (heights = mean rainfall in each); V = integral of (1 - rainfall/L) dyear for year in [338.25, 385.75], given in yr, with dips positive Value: 7.9 yr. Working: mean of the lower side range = 83.8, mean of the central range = 67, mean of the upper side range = 78.4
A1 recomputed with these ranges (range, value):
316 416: 67.6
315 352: 66.2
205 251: 83.9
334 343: 67.8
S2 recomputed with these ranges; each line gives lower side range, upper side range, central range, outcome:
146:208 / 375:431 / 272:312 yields -3.40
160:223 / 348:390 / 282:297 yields -2.45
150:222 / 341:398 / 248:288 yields -4.13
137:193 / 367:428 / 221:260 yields -2.99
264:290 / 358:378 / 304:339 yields 2.81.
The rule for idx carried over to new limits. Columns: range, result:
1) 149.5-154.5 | 81.4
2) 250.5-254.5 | 82.8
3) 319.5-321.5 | 76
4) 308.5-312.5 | 84.1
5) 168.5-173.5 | 78.6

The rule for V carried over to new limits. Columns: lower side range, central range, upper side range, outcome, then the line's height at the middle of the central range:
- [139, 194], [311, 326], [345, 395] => -1.2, 69.8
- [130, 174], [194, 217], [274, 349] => -1.9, 77.8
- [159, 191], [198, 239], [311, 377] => -3.7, 77.2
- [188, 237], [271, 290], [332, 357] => -1.8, 77.3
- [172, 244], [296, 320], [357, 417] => -2.7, 75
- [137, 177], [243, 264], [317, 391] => -3.1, 72.1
